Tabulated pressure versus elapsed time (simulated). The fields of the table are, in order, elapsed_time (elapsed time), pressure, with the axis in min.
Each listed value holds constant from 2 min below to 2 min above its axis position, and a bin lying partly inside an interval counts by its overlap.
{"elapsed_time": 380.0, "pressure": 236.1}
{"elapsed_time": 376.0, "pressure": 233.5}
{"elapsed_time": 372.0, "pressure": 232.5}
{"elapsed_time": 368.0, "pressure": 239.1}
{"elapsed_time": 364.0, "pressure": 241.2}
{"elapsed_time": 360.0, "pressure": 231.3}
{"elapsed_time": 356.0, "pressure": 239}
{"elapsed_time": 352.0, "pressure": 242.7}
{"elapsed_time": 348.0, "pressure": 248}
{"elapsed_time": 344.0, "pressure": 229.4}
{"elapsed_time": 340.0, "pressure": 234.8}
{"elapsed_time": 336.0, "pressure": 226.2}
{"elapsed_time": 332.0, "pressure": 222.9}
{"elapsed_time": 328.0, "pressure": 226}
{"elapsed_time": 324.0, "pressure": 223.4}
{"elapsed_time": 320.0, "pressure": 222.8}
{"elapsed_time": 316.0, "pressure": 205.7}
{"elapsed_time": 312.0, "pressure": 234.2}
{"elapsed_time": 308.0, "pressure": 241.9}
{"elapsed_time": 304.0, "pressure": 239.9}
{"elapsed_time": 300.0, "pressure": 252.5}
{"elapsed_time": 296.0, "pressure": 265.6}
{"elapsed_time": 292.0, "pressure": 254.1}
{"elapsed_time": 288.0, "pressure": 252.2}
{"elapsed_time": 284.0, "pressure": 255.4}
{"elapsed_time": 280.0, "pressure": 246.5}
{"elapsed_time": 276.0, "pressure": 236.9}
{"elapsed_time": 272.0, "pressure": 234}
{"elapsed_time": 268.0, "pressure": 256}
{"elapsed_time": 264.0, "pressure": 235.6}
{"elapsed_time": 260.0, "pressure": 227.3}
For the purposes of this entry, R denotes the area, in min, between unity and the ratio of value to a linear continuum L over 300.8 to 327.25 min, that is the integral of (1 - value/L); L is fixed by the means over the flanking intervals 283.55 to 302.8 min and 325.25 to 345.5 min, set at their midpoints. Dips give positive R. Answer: 1.4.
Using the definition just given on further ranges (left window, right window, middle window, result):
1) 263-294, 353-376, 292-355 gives 1.7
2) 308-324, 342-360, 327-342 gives 0.3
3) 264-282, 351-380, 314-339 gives 1.8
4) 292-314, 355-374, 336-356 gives 0.2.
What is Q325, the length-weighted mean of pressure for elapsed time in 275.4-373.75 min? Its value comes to 238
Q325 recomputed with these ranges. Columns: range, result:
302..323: 229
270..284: 241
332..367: 236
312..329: 221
